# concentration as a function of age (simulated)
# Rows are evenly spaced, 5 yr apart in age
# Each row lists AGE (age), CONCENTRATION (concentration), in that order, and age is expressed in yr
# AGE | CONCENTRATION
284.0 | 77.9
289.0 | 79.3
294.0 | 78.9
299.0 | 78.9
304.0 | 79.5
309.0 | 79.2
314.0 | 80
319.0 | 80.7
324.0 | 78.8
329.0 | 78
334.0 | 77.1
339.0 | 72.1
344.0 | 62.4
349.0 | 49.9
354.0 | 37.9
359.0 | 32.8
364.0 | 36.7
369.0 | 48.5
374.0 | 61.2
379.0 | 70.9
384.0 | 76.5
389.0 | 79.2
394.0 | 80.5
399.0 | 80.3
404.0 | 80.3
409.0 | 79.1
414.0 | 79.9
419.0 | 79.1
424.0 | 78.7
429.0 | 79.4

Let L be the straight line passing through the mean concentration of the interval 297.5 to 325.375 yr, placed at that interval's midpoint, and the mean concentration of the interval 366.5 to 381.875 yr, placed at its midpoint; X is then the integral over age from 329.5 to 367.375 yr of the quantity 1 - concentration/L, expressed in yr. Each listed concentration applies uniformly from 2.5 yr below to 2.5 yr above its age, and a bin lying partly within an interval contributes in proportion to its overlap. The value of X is 8.4 yr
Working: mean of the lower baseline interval 79.6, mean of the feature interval 53.9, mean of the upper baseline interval 60.6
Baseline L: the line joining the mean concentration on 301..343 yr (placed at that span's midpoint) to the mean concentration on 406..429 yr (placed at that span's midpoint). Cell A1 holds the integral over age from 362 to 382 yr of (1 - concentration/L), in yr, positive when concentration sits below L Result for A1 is 5.9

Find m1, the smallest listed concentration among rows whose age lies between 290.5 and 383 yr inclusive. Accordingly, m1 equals 32.8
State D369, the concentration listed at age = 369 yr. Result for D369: 48.5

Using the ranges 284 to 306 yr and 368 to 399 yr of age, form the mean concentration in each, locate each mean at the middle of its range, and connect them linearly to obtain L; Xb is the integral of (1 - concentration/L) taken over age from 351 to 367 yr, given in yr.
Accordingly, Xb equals 8.02 yr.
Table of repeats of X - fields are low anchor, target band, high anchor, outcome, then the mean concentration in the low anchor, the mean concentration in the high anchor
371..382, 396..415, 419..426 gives -1.5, 65.7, 78.8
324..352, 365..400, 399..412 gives 3.2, 68.3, 79.8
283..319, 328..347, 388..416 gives 1.9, 79.3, 79.9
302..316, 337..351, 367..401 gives 2.6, 79.6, 71.2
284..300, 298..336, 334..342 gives -1.7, 78.9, 73.1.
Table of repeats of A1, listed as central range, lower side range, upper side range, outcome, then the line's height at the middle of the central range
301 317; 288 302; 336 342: -0.6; 76.7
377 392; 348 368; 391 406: -2.2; 66.1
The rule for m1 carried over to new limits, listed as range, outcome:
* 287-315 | 78.9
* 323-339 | 72.1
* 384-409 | 76.5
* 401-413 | 79.1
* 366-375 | 48.5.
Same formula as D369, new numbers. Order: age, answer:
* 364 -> 36.7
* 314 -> 80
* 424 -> 78.7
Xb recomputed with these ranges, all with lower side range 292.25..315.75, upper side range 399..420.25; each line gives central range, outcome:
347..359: 5.76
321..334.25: 0.19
